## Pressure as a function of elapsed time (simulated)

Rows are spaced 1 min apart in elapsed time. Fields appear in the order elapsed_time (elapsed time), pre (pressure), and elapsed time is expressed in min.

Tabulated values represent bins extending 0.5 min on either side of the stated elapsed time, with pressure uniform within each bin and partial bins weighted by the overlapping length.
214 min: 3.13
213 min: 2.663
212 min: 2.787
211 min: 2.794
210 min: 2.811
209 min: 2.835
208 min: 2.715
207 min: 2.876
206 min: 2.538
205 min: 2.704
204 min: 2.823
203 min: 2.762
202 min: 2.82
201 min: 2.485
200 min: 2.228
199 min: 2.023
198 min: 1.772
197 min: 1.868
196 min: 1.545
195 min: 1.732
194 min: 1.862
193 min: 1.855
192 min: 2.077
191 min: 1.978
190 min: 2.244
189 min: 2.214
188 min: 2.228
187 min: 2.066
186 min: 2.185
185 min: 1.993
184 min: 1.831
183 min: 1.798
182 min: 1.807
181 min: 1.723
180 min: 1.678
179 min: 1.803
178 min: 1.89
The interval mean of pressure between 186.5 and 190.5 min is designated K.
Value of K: 2.19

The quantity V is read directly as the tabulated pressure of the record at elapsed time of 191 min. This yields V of 1.978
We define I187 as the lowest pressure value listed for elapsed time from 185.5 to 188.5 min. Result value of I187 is 2.066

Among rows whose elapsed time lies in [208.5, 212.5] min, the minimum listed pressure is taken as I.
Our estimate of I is 2.787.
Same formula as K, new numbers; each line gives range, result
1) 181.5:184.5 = 1.81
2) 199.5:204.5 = 2.62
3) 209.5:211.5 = 2.8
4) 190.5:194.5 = 1.94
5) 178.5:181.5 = 1.73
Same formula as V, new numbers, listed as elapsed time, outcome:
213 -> 2.663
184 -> 1.831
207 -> 2.876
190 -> 2.244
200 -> 2.228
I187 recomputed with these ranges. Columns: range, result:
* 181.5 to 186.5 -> 1.798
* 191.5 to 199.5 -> 1.545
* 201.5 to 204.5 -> 2.762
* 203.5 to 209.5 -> 2.538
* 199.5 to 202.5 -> 2.228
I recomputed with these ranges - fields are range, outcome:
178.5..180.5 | 1.678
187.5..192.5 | 1.978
